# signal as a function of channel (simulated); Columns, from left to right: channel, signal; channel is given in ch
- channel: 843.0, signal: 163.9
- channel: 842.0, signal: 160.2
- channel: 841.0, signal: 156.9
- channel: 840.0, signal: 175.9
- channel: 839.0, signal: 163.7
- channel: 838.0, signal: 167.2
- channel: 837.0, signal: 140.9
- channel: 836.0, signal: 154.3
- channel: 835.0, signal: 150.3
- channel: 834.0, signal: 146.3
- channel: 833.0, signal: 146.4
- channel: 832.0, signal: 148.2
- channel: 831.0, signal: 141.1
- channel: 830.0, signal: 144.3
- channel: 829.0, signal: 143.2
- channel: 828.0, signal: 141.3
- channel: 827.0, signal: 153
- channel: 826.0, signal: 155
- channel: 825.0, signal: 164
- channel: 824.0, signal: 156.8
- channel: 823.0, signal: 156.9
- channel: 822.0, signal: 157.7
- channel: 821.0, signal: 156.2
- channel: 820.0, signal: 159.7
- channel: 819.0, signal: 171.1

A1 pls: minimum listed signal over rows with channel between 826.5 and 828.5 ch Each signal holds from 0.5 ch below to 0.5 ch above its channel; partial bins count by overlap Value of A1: 141.3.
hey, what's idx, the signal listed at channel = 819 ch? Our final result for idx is 171.1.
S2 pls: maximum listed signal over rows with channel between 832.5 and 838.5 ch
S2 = 167.2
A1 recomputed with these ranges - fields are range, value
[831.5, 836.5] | 146.3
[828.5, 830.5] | 143.2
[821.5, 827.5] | 153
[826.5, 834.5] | 141.1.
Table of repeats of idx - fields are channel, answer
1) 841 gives 156.9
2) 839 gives 163.7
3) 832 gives 148.2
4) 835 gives 150.3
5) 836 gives 154.3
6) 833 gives 146.4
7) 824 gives 156.8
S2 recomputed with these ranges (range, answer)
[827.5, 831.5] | 144.3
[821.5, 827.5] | 164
